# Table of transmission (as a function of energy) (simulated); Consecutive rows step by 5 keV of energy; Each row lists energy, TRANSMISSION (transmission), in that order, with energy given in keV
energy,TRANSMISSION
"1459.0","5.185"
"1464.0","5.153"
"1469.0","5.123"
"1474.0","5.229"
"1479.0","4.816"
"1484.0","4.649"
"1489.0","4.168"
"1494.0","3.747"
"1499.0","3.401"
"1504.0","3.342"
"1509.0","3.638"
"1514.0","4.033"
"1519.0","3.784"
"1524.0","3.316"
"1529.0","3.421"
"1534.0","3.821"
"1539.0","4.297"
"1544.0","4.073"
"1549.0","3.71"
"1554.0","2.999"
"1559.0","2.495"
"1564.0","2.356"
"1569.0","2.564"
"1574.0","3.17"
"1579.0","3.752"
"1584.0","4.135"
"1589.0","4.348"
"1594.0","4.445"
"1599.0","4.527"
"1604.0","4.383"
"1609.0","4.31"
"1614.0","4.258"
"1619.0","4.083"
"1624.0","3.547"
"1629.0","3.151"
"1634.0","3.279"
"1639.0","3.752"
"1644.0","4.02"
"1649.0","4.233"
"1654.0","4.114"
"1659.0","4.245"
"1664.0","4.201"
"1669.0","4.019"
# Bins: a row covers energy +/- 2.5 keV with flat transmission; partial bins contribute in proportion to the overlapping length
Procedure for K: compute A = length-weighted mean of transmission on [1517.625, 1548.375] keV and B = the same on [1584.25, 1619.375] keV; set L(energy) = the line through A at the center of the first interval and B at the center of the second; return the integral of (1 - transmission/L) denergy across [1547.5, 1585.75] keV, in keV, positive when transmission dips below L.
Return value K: 8.9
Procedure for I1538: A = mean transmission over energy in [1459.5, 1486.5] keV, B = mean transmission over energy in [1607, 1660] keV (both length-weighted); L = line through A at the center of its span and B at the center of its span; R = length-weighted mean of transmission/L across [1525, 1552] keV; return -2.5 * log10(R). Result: 0.19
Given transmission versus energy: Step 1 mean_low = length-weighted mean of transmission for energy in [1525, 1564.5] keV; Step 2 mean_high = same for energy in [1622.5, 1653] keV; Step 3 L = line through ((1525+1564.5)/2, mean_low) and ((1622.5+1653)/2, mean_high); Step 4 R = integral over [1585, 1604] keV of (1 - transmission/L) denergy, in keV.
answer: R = -4.4 keV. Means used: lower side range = 3.45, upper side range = 3.69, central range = 4.41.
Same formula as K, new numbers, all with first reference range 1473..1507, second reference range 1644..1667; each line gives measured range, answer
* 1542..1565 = 5.5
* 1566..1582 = 3.8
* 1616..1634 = 2.6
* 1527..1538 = 1.1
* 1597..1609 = -0.7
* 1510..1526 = 1.7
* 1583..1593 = -0.3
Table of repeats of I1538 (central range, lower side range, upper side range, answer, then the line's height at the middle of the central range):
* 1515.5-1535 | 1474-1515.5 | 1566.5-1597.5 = 0.10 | 3.95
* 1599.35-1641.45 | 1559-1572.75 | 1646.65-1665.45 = -0.11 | 3.54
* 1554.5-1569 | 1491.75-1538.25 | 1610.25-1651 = 0.41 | 3.7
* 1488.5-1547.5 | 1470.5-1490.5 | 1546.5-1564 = 0.02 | 3.86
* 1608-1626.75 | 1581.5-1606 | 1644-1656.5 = 0.07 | 4.27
